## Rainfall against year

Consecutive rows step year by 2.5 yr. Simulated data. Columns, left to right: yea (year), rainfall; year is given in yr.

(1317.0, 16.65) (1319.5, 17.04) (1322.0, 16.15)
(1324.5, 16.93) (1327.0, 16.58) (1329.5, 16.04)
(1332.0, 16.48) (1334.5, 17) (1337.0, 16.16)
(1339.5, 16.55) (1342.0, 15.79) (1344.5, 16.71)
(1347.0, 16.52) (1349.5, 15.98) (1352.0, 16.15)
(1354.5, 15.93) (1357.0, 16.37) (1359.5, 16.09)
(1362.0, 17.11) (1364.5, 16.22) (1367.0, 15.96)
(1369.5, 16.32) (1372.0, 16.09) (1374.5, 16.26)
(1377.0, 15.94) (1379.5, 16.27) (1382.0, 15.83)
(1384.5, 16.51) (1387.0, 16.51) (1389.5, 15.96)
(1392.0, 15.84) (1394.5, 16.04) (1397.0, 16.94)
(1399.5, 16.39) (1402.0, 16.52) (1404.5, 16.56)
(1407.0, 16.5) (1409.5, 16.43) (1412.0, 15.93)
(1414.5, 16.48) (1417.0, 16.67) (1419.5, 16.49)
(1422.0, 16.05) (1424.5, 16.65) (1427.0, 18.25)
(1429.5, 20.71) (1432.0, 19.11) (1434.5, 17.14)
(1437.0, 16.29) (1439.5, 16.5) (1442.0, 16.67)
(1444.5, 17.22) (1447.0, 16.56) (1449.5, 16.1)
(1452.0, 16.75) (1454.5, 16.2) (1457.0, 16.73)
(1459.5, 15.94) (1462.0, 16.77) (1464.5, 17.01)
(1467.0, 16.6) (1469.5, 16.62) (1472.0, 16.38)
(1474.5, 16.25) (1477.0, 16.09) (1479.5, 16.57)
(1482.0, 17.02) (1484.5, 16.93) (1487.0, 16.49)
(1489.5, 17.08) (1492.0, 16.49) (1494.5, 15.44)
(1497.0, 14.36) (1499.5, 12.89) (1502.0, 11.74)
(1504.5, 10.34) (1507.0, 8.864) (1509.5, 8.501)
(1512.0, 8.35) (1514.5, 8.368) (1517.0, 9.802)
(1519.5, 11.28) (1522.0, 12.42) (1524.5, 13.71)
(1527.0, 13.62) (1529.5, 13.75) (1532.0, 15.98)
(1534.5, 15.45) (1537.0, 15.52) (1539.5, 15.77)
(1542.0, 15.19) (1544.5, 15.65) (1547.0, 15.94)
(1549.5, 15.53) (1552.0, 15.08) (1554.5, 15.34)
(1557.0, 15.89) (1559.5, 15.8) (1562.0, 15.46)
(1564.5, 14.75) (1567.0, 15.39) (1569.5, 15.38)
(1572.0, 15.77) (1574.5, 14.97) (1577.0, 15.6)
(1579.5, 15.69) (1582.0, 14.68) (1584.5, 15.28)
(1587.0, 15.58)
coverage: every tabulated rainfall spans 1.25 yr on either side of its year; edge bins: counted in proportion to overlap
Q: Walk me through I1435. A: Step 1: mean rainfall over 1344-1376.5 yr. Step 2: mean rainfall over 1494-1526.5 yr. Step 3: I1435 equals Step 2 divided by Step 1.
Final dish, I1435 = 0.69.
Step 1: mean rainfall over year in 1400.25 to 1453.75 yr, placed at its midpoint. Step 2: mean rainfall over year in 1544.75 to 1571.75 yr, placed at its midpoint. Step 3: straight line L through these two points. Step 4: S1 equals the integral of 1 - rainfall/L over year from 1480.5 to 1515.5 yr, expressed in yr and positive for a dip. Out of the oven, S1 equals 6.6 yr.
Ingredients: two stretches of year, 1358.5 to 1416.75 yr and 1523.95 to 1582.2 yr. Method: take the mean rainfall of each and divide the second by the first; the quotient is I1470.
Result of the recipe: 0.94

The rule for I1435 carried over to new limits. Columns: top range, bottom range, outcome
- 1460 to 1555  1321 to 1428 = 0.88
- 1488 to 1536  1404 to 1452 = 0.74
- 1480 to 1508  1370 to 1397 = 0.89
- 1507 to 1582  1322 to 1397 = 0.86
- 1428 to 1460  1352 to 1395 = 1.06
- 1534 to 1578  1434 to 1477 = 0.93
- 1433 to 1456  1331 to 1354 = 1.02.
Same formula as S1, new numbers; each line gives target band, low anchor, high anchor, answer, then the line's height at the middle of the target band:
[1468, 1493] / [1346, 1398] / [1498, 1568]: -3.9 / 14.3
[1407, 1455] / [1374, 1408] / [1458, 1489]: -1.6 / 16.4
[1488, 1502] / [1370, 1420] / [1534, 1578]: 0.7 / 15.8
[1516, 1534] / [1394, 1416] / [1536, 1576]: 3.0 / 15.7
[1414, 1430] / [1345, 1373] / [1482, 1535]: -2.5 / 14.9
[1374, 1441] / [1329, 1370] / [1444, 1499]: -1.4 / 16.3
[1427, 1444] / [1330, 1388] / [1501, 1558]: -3.3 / 14.9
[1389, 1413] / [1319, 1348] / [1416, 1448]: 1.0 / 17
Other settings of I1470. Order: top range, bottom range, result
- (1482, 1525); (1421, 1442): 0.72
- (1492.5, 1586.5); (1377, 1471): 0.83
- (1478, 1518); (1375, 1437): 0.78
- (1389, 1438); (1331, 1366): 1.03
